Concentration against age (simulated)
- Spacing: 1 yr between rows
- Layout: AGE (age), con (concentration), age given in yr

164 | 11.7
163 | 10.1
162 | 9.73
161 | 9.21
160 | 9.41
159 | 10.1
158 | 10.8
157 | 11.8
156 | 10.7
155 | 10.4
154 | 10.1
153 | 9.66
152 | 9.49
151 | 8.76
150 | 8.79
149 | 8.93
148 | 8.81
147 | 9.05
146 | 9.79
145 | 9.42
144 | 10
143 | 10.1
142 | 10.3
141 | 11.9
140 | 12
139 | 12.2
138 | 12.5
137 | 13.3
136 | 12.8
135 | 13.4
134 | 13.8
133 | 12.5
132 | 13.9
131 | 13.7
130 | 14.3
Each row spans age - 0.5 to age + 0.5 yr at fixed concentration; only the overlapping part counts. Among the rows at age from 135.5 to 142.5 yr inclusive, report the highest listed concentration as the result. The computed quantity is 13.3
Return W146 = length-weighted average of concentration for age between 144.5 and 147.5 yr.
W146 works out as 9.42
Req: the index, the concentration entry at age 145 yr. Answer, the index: 9.42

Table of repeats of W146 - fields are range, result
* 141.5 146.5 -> 9.92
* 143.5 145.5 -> 9.71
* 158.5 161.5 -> 9.57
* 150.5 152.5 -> 9.12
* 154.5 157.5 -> 11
